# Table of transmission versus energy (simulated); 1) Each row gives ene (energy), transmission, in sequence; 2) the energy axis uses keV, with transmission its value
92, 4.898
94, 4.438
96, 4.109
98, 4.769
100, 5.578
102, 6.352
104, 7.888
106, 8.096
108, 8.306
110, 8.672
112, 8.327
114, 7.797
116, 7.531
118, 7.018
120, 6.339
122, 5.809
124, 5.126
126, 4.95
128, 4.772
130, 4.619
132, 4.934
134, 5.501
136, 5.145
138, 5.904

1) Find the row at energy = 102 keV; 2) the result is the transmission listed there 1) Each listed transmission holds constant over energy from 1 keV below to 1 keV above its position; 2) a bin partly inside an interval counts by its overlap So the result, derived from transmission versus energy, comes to 6.352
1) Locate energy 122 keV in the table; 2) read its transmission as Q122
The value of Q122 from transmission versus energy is 5.809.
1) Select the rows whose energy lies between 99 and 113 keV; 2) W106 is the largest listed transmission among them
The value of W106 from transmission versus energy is 8.672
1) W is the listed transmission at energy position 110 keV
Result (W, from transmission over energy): 8.672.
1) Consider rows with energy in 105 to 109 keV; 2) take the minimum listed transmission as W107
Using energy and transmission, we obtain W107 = 8.096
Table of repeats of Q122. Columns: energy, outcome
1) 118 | 7.018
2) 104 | 7.888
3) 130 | 4.619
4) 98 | 4.769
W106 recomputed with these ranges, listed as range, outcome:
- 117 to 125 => 7.018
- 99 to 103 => 6.352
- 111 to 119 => 8.327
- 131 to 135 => 5.501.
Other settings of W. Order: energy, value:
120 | 6.339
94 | 4.438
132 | 4.934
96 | 4.109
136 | 5.145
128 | 4.772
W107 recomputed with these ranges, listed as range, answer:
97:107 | 4.769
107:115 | 7.797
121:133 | 4.619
